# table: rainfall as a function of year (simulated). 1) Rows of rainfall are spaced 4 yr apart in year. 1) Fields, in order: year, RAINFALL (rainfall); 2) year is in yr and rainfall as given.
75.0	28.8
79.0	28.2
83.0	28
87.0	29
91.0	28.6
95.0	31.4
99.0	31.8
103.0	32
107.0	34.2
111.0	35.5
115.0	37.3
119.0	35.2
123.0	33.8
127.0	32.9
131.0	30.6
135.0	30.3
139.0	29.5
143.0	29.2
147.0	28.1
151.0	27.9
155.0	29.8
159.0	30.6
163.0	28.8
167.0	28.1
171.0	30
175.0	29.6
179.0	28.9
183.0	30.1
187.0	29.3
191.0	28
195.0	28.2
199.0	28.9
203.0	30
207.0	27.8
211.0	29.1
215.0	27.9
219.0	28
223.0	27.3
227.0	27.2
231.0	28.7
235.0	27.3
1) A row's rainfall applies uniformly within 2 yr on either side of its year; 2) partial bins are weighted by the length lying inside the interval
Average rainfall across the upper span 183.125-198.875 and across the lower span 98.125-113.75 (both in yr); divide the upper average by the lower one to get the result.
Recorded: 0.85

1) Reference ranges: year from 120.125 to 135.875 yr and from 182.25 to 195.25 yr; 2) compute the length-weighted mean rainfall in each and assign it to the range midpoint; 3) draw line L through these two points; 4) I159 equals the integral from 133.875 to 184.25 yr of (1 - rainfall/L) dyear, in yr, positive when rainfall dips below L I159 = 2.0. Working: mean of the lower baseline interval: 32.2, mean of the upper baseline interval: 28.9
